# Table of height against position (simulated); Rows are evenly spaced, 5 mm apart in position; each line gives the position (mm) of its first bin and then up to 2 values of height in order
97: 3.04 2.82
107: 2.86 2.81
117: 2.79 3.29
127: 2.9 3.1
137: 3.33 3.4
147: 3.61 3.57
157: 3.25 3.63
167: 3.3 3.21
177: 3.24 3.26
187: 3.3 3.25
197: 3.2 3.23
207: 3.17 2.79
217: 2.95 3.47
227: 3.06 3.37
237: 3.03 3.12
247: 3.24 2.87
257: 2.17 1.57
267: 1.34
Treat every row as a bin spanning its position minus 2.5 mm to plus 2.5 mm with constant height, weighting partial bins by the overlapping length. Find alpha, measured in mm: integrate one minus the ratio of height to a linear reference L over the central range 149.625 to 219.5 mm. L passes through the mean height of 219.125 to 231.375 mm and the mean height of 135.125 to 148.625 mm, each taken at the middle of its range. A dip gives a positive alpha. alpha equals 2.4 mm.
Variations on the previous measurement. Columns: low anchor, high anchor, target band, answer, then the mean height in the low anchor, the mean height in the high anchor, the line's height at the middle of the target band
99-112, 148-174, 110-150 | -0.9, 2.84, 3.41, 3.09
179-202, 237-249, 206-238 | 0.7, 3.25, 3.15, 3.19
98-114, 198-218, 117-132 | -0.8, 2.85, 3.05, 2.89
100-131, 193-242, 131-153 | -3.2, 2.92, 3.14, 2.98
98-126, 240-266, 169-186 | -3.2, 2.92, 2.51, 2.73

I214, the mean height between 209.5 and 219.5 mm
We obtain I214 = 2.87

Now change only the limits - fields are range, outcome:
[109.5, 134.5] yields 2.98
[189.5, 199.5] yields 3.23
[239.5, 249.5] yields 3.18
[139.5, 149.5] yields 3.5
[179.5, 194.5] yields 3.27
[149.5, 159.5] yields 3.41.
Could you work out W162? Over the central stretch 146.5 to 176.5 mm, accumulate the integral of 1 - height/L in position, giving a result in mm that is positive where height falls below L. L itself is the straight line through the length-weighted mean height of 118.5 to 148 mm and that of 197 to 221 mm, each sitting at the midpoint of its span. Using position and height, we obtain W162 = -2.1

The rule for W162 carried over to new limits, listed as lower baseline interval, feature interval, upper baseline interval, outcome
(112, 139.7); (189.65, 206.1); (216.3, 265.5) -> -1.6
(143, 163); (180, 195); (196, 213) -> -0.1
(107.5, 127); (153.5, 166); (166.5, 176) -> -1.0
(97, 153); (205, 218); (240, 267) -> -1.4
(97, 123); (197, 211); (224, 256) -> -0.6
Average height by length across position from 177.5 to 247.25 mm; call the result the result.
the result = 3.17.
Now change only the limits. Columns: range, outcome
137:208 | 3.33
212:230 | 3.11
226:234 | 3.23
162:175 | 3.33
